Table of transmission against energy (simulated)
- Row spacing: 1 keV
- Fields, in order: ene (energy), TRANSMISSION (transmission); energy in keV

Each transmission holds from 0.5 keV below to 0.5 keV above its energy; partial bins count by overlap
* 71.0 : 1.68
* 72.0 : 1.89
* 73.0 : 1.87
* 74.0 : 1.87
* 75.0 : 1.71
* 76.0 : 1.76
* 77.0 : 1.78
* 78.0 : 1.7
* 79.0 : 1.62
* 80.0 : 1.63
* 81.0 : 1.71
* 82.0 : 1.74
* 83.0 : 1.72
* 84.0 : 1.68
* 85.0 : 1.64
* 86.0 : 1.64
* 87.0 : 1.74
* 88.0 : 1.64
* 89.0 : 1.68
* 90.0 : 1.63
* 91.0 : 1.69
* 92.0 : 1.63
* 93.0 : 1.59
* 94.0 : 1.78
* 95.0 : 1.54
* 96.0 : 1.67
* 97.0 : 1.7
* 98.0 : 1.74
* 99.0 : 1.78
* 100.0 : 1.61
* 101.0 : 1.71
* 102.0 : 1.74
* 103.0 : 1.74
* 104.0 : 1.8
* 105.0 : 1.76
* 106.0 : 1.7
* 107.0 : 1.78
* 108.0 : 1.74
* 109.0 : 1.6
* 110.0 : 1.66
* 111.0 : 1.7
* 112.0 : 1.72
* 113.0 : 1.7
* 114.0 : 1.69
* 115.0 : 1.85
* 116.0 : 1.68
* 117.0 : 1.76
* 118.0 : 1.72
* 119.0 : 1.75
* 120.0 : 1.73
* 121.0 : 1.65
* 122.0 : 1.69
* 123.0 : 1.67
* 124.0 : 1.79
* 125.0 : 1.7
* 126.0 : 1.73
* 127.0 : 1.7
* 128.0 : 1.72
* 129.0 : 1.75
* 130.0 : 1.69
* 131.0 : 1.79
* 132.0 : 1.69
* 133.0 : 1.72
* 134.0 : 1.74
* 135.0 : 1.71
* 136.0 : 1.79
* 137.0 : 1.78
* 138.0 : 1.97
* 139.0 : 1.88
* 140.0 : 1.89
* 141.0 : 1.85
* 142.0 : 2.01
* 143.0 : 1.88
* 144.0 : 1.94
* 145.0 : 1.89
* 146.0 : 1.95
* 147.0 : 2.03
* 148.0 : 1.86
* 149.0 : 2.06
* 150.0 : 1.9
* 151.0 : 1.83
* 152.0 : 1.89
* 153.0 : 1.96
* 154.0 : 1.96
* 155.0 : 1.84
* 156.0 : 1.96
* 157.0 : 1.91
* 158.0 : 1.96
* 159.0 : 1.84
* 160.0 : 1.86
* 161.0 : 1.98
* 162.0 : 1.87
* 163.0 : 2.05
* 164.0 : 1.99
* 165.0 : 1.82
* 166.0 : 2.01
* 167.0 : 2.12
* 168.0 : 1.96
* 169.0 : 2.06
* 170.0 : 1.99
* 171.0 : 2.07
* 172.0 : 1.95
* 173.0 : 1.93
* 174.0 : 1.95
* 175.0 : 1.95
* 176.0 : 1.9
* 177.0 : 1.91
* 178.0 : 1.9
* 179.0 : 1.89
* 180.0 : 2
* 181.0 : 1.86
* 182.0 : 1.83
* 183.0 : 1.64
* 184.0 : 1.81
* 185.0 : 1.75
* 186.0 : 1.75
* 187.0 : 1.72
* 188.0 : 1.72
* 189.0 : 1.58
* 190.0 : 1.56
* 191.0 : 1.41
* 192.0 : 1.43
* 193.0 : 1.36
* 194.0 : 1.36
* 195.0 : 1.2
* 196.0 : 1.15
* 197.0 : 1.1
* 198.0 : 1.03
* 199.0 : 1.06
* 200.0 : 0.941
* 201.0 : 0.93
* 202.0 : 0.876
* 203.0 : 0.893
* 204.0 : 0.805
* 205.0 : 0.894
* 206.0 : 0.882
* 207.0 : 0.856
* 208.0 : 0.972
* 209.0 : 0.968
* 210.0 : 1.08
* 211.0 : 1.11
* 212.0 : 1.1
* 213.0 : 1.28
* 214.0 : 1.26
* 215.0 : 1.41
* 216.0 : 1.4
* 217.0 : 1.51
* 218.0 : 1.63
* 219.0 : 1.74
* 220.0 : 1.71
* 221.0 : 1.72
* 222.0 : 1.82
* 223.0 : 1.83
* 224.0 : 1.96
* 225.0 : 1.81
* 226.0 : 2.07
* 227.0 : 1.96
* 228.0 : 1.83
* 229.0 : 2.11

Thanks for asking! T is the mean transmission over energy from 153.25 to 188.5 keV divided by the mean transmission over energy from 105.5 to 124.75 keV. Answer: 1.1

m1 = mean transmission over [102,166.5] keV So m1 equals 1.82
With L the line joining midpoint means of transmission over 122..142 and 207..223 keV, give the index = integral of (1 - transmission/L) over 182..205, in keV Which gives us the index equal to 2.53 keV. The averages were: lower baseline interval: 1.77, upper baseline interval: 1.38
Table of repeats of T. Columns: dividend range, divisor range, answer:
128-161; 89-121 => 1.10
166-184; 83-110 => 1.14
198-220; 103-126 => 0.66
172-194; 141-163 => 0.91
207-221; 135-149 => 0.69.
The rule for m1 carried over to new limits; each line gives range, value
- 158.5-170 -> 1.96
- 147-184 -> 1.93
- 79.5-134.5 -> 1.7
